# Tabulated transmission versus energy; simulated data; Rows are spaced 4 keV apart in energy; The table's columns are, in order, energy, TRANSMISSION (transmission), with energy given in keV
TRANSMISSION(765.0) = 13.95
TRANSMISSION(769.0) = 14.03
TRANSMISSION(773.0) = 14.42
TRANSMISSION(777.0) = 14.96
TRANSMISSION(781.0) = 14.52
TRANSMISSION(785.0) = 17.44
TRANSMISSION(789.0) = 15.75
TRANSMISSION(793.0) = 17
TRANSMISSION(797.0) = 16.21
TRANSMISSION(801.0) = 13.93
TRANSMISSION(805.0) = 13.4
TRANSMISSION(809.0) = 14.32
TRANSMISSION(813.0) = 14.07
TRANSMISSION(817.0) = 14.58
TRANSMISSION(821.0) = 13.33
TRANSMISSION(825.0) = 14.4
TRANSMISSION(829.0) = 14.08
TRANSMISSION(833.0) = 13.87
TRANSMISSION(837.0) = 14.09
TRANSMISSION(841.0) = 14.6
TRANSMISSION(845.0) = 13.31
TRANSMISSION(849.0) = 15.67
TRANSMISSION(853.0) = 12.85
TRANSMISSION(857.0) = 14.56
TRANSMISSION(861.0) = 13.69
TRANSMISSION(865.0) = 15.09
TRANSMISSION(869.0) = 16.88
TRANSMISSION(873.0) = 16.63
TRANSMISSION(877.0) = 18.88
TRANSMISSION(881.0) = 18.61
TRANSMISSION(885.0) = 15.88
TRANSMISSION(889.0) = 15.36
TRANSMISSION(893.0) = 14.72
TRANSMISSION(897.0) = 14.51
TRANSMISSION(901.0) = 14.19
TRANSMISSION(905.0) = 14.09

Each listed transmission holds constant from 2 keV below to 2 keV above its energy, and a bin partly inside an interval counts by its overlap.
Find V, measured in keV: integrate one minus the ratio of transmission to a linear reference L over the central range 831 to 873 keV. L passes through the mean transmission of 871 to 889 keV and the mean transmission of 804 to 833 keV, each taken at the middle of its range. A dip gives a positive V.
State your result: 3.3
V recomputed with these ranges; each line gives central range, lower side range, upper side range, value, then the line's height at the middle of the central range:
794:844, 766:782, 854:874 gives 1.8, 14.8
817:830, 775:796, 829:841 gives 0.5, 14.5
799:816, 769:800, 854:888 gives 1.9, 15.7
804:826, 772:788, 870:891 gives 2.7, 16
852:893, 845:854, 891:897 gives -4.0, 14.4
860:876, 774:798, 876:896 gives 0.5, 16.4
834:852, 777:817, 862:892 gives 1.9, 16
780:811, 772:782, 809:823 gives -2.1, 14.4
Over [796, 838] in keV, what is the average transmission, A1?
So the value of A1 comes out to 14.2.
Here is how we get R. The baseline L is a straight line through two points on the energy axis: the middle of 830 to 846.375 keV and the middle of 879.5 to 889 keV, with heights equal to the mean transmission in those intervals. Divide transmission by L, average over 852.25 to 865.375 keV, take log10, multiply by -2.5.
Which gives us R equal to 0.09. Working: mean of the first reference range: 14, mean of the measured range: 14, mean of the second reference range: 16.8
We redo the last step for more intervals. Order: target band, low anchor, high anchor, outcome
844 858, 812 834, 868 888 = 0.12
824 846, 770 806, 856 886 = 0.13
